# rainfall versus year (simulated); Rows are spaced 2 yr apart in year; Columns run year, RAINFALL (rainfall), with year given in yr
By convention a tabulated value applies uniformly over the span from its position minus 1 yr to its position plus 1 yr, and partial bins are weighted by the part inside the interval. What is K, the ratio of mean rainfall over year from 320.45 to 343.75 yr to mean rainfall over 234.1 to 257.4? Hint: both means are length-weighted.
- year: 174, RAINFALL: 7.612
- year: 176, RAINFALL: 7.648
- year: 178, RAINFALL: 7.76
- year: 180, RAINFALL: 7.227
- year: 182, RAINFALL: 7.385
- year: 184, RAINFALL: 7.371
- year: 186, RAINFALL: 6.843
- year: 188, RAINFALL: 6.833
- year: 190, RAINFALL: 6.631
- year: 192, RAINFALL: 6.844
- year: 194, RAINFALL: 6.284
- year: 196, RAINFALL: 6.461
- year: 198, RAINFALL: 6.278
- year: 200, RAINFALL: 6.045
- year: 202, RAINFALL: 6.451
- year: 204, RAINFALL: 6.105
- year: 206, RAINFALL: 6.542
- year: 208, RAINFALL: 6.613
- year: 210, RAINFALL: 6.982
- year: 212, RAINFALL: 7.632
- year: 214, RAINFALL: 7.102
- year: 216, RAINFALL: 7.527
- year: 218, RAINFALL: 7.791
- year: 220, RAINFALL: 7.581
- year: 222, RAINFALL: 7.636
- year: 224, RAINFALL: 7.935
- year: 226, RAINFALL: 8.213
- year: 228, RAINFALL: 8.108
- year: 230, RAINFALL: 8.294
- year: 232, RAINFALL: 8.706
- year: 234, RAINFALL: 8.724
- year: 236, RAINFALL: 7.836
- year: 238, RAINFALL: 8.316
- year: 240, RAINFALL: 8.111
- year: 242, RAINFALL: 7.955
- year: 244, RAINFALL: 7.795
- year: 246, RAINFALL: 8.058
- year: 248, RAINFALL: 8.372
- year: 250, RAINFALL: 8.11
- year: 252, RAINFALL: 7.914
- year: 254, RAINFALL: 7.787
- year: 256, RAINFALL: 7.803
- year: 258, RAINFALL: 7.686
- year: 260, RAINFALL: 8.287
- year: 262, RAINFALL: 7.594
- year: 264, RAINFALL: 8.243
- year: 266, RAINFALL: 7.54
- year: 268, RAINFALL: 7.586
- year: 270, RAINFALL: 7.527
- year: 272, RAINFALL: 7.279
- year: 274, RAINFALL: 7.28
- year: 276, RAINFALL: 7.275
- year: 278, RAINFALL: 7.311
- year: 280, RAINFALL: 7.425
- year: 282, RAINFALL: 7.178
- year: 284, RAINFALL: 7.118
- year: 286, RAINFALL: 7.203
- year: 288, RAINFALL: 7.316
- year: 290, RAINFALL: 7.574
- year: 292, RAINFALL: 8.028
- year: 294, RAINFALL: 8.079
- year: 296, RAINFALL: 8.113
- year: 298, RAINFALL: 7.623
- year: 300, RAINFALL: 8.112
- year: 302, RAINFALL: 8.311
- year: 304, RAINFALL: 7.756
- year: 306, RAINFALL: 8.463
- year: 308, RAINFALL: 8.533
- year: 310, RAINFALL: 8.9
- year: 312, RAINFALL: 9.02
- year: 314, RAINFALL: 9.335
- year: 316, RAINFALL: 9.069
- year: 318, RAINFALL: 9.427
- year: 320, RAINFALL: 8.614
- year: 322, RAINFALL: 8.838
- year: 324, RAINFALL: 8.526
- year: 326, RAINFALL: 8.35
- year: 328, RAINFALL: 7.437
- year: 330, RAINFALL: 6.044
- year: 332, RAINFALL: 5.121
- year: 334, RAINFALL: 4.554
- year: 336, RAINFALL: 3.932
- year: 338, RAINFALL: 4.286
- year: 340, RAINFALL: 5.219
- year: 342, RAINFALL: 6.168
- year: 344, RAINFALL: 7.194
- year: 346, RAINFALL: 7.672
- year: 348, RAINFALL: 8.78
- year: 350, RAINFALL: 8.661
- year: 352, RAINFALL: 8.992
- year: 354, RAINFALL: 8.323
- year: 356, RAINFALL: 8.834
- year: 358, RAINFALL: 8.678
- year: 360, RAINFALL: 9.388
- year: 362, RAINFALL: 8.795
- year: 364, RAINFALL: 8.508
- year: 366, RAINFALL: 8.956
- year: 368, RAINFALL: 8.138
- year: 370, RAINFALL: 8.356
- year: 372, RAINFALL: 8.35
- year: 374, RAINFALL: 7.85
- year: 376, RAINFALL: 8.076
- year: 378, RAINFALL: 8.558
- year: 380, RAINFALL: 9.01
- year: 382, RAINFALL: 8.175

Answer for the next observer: 0.79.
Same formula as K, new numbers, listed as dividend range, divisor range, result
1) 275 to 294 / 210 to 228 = 0.97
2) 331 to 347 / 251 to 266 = 0.70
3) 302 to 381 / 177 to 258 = 1.06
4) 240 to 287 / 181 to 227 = 1.10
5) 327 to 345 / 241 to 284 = 0.72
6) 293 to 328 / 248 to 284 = 1.11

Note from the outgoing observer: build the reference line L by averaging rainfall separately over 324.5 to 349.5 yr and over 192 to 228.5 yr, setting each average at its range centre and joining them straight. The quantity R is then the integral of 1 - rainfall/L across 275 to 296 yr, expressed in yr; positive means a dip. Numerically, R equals -2.7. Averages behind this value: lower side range 7.05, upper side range 6.32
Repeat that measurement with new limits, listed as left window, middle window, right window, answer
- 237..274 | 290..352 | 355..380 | 4.77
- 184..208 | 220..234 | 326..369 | -3.04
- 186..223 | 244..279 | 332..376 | -3.08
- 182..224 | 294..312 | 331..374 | -2.39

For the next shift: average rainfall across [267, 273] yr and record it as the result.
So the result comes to 7.46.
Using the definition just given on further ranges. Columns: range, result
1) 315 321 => 9.04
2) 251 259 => 7.8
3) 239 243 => 8.03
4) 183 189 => 7.02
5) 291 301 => 7.99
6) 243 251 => 8.08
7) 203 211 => 6.56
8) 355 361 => 8.97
